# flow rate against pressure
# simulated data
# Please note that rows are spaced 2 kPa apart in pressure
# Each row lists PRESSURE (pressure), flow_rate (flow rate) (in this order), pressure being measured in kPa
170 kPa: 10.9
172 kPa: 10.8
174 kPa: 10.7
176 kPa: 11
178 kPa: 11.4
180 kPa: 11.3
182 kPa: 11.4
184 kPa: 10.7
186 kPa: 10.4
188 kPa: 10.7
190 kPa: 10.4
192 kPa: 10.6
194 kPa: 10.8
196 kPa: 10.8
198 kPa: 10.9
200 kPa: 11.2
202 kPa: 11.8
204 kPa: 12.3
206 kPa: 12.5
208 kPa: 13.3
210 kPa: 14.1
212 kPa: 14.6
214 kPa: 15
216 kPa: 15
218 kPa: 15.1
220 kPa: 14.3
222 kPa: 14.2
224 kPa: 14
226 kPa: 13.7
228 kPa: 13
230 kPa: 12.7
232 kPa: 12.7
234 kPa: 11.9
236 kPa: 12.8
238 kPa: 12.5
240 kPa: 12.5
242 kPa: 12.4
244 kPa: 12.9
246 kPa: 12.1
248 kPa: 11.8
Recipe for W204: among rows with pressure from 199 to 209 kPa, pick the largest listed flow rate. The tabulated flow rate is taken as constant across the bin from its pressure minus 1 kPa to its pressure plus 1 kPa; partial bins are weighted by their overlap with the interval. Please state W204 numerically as 13.3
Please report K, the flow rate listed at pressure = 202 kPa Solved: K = 11.8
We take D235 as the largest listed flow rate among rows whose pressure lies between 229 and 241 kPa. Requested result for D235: 12.8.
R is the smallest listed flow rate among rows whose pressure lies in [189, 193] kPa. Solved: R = 10.4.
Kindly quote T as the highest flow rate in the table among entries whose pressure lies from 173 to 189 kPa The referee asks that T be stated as 11.4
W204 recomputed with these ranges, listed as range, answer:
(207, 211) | 14.1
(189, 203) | 11.8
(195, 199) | 10.9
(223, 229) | 14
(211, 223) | 15.1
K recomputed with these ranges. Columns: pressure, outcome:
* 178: 11.4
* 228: 13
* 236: 12.8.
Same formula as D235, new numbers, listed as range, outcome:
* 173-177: 11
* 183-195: 10.8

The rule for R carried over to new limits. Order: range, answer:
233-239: 11.9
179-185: 10.7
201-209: 11.8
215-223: 14.2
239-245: 12.4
